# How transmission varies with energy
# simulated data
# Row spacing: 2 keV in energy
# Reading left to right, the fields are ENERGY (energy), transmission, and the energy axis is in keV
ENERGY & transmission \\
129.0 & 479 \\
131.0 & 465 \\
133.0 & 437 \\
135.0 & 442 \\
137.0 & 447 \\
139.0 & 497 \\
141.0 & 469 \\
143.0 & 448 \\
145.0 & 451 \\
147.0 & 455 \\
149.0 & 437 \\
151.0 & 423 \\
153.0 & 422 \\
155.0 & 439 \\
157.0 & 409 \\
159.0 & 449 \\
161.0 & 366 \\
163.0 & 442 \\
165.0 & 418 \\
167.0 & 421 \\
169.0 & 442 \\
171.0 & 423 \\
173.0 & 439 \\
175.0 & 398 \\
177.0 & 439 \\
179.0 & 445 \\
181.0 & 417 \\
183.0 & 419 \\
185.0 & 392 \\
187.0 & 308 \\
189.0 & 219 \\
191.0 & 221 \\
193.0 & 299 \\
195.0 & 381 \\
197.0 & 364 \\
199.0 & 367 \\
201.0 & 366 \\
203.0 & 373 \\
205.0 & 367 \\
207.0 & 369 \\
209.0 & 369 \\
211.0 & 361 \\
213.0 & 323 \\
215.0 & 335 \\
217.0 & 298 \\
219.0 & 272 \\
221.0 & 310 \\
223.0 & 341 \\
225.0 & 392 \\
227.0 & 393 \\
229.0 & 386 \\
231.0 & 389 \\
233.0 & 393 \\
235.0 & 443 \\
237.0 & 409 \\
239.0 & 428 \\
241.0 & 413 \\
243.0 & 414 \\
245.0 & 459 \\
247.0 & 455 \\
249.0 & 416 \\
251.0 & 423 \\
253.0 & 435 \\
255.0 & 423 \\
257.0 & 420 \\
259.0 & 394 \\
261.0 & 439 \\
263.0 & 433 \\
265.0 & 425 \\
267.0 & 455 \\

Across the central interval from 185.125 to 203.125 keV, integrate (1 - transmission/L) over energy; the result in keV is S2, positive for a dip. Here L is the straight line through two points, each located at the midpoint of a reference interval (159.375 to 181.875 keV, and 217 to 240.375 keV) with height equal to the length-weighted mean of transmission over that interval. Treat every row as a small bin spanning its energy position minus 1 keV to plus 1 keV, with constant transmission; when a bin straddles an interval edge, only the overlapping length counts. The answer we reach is 3.6 keV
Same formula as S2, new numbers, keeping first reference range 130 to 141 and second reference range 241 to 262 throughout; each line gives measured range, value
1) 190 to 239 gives 9.0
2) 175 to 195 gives 4.1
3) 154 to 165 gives 0.8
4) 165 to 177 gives 0.6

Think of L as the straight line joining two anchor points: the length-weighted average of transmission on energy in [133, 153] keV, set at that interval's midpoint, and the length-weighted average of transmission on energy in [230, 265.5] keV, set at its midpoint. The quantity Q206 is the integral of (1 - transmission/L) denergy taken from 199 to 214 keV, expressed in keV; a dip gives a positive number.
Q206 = 2.49 keV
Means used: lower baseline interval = 450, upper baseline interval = 423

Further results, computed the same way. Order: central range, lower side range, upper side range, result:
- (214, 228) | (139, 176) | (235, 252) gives 3.1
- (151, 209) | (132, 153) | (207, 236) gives 2.9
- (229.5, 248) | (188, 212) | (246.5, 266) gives -1.1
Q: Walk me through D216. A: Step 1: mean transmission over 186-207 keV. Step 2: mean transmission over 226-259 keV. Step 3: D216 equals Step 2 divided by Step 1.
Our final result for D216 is 1.3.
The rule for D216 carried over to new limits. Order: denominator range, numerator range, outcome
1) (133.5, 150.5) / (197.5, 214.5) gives 0.80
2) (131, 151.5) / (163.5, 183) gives 0.94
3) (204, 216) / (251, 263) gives 1.20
